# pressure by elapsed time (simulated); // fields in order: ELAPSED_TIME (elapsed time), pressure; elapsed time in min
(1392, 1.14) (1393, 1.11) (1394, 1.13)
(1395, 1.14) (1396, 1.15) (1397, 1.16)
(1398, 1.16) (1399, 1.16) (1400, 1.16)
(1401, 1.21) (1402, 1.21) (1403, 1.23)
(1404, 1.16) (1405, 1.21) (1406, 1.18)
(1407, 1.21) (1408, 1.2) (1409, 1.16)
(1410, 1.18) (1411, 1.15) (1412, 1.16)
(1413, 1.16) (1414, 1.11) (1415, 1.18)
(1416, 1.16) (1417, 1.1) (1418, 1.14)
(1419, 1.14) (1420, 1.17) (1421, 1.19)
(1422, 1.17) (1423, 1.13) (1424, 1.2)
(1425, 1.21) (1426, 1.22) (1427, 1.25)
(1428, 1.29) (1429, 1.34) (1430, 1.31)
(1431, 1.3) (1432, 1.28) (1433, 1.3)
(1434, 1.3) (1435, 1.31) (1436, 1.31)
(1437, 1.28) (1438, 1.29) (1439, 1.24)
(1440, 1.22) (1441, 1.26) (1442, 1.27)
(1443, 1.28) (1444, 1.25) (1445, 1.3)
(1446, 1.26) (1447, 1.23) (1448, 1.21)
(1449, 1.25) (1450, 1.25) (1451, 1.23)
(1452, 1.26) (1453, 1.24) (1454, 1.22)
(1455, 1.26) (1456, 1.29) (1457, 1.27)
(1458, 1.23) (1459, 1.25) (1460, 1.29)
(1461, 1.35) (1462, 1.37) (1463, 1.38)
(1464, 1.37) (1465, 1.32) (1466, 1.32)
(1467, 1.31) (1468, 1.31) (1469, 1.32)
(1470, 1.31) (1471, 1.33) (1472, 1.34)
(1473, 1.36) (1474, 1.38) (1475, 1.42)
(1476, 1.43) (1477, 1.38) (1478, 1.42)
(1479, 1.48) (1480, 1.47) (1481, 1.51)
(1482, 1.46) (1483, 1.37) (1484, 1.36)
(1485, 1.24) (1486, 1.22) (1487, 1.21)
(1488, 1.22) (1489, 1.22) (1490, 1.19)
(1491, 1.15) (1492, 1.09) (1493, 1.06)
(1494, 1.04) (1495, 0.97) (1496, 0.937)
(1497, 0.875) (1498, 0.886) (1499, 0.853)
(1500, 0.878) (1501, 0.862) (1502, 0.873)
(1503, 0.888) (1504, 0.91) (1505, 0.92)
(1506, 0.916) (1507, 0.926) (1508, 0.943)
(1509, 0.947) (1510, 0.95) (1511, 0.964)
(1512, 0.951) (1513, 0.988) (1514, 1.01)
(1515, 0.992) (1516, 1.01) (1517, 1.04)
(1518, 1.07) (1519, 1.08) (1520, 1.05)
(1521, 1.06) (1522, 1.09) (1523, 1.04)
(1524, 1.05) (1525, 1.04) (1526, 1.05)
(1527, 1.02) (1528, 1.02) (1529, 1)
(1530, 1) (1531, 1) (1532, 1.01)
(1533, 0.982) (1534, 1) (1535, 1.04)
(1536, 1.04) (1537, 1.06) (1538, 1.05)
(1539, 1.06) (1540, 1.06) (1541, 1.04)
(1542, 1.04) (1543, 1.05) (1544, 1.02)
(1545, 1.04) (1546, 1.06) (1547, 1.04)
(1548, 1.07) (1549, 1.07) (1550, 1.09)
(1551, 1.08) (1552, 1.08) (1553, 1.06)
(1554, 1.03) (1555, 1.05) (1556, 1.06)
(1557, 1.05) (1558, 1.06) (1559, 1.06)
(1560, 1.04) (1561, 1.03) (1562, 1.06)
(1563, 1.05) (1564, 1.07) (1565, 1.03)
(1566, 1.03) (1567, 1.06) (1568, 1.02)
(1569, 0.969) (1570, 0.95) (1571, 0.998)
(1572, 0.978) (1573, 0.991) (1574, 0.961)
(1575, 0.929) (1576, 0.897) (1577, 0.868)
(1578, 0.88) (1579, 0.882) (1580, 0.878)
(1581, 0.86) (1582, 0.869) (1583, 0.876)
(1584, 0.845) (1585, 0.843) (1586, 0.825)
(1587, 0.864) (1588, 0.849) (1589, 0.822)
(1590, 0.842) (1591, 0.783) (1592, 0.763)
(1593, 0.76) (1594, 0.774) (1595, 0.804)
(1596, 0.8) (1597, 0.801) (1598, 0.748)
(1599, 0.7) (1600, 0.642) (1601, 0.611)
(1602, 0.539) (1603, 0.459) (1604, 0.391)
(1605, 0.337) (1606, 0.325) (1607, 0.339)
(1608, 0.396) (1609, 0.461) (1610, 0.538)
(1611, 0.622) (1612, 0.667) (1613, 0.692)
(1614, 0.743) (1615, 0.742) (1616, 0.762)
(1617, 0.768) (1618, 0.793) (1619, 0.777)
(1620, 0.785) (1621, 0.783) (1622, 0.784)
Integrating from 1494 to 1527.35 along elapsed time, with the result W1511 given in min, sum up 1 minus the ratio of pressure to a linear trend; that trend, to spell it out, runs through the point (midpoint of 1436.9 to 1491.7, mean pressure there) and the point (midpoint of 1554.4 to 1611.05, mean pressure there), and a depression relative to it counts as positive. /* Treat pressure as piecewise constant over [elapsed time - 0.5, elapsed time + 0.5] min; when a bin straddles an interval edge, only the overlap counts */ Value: 4.2 min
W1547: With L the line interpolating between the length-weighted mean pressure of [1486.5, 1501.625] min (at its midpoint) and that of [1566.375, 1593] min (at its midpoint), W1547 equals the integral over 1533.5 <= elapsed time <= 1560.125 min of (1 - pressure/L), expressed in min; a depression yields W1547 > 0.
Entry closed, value -3.0 min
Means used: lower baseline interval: 1.03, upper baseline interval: 0.894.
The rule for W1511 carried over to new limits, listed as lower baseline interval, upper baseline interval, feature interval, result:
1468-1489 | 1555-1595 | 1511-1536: 2.90 min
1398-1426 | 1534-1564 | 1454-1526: -3.40 min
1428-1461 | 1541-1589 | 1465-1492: -3.20 min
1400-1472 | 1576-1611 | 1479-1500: -2.02 min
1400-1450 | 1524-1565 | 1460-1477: -2.85 min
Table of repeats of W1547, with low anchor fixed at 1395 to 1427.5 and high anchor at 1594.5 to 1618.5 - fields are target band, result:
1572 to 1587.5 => -4.5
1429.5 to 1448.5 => -3.1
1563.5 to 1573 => -3.8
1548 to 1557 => -3.5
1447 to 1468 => -4.9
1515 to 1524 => -2.0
